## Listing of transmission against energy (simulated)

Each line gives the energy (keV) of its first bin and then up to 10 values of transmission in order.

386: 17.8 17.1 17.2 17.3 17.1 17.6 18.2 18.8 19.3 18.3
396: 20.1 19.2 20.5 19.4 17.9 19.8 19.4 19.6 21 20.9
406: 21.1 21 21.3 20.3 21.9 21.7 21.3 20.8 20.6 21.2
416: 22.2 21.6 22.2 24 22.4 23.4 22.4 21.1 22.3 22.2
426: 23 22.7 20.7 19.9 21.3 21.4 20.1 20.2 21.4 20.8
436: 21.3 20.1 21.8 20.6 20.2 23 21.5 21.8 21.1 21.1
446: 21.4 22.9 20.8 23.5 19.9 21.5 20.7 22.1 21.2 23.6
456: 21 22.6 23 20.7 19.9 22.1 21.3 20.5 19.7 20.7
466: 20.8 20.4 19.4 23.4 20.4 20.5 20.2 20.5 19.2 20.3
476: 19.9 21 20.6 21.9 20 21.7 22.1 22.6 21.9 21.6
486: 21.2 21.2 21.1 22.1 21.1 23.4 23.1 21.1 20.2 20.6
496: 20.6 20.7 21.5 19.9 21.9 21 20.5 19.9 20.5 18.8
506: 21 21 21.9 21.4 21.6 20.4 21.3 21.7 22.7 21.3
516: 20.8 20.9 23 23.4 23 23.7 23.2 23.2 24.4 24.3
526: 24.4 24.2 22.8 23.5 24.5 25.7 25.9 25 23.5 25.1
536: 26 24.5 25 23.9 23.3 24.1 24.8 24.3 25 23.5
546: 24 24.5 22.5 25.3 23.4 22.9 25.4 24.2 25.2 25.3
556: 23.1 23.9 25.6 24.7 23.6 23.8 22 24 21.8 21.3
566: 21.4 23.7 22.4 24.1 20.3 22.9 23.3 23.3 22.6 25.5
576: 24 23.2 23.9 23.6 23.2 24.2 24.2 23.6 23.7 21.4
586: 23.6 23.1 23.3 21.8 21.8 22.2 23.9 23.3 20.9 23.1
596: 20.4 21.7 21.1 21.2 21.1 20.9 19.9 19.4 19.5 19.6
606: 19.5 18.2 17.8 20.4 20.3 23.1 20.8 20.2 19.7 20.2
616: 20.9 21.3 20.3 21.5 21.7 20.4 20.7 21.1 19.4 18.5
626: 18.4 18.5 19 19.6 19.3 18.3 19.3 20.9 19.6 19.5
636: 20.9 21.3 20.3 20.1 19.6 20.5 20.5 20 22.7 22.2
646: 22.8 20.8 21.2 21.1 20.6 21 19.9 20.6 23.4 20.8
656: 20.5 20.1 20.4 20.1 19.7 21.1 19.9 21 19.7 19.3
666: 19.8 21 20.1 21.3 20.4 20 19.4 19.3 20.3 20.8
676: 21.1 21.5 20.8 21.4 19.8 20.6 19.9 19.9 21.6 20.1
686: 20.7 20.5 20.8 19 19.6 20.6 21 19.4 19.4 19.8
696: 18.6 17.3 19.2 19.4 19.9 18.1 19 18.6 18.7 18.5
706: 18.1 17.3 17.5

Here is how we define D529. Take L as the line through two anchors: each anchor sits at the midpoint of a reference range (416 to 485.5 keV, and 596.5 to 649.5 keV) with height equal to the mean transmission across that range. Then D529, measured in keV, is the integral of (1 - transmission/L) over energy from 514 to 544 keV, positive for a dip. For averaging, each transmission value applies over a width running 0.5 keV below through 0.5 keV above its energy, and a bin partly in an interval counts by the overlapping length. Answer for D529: -4.3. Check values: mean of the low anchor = 21.4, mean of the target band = 23.9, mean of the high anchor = 20.3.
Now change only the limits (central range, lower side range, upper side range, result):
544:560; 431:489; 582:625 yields -2.33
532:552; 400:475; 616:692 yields -3.34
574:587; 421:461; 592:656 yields -1.79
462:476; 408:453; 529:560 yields 1.26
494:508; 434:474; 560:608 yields 0.61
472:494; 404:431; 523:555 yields 1.76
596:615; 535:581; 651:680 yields 1.76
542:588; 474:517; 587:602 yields -4.08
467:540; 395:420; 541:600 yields 0.76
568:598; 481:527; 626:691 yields -2.67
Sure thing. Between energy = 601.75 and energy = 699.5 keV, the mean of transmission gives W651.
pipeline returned 20.2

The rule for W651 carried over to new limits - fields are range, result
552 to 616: 22.3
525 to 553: 24.3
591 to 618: 20.7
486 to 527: 21.7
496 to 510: 20.8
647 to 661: 20.7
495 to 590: 23.1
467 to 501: 21.1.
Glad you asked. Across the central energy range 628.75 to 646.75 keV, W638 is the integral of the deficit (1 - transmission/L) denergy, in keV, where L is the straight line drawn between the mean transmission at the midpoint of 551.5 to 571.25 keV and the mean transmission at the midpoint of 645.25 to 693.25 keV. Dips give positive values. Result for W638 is 0.8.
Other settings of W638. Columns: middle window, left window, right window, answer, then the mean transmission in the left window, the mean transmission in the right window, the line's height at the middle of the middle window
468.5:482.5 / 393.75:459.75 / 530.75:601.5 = 0.7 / 21.2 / 23.4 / 22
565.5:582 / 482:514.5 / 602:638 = -2.3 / 21.2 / 20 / 20.5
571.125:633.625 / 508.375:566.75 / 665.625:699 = 2.1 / 23.6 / 20.1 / 22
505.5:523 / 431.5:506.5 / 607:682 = -0.8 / 21.1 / 20.4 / 20.9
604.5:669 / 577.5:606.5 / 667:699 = 2.3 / 22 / 20.1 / 21.1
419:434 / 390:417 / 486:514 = -1.0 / 20.1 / 21.1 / 20.3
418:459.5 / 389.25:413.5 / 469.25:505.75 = -2.7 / 19.8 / 21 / 20.3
